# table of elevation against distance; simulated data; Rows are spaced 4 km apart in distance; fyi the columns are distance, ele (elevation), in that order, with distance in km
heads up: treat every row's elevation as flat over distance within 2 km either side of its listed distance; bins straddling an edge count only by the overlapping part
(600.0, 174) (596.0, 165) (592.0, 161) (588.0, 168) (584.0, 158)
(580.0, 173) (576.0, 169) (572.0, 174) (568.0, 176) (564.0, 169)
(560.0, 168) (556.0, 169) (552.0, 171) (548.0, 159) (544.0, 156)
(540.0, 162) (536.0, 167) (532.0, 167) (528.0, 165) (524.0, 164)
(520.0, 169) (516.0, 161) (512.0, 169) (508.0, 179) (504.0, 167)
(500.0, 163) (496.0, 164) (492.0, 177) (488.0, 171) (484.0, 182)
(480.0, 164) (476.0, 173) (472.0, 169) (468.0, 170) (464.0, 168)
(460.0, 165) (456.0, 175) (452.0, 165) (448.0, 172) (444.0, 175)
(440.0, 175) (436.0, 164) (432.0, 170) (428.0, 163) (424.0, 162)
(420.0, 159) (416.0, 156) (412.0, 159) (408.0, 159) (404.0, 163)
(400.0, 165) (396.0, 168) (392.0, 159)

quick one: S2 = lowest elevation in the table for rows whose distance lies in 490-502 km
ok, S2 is 163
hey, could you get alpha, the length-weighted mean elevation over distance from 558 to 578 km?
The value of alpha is 171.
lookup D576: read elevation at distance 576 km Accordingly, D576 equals 169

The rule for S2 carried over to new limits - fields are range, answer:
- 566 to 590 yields 158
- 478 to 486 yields 164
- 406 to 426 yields 156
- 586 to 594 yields 161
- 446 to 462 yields 165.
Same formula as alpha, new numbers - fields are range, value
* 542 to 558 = 164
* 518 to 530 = 166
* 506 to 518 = 170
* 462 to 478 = 170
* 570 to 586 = 168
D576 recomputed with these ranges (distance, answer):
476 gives 173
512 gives 169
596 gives 165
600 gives 174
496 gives 164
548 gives 159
